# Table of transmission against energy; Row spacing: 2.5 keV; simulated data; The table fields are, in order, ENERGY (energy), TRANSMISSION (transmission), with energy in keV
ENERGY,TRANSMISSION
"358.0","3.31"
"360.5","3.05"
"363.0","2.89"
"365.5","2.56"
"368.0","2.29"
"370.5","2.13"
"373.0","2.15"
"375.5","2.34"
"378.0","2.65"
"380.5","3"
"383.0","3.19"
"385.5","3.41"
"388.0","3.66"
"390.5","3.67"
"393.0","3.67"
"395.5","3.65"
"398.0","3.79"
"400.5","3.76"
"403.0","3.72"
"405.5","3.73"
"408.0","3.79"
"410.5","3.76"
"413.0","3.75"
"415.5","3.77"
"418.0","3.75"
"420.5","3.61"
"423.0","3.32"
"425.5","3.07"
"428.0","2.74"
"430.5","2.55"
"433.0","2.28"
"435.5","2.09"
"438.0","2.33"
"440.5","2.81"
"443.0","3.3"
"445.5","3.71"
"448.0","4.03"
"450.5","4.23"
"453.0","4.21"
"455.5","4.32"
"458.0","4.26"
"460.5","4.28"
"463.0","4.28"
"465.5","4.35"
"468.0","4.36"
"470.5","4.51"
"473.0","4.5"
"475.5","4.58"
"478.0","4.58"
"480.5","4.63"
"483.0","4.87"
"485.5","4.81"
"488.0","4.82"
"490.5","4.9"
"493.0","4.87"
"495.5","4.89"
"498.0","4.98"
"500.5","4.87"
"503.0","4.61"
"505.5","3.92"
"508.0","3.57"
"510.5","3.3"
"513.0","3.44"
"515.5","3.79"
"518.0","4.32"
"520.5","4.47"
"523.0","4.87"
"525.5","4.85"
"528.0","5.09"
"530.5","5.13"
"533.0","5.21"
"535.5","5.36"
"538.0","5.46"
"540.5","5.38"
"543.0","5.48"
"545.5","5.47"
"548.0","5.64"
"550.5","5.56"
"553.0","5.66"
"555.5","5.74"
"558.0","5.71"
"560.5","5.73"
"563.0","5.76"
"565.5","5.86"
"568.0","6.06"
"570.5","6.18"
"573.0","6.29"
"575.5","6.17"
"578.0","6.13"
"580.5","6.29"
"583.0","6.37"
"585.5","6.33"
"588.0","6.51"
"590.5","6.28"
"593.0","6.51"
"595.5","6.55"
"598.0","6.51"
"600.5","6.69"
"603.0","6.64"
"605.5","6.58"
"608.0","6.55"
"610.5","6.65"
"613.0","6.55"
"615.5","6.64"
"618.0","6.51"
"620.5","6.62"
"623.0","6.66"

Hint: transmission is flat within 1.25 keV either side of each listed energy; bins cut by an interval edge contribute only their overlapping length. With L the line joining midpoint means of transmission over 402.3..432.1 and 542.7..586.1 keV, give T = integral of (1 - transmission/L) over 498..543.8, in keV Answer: 5.1 keV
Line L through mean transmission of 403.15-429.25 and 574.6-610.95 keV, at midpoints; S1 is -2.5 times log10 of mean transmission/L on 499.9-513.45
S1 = 0.26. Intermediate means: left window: 3.54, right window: 6.45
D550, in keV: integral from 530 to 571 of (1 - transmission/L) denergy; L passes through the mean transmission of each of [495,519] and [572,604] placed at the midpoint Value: -2.0 keV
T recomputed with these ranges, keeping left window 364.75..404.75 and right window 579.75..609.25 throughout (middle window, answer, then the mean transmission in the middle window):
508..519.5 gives 3.3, 3.71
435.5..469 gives 3.2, 3.81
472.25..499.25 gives -0.2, 4.77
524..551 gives 1.2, 5.32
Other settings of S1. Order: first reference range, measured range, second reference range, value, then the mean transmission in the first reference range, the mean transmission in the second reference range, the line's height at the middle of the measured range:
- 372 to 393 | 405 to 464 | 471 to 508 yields 0.10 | 3.06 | 4.66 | 3.84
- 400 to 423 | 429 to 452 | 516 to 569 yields 0.32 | 3.71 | 5.35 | 4.08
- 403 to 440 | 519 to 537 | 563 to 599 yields 0.05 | 3.19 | 6.27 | 5.25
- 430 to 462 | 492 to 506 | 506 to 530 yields -0.18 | 3.44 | 4.21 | 4.01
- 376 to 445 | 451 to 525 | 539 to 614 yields 0.04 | 3.28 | 6.12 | 4.61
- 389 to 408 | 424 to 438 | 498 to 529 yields 0.46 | 3.72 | 4.28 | 3.88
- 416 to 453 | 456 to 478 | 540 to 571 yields -0.14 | 3.18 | 5.71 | 3.86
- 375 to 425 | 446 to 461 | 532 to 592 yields 0.02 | 3.51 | 5.86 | 4.29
